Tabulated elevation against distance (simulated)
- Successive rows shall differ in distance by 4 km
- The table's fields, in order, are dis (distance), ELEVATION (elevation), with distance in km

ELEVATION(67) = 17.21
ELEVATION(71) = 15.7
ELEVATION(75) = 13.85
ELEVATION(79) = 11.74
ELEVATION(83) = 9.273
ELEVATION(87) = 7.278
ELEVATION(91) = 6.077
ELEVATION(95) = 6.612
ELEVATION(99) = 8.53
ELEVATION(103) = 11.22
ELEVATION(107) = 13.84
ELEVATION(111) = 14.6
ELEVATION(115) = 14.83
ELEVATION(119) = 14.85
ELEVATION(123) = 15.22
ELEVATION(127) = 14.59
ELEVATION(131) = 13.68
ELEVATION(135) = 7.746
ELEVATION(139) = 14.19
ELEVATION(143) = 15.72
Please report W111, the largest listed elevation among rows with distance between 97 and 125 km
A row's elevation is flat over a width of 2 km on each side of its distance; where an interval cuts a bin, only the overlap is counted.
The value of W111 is 15.22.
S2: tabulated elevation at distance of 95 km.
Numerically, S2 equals 6.612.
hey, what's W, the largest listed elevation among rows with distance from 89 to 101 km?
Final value 8.53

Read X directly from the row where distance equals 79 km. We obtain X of 11.74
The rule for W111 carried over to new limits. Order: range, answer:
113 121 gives 14.85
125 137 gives 14.59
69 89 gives 15.7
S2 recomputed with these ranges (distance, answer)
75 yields 13.85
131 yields 13.68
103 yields 11.22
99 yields 8.53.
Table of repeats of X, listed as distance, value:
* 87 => 7.278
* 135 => 7.746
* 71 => 15.7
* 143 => 15.72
